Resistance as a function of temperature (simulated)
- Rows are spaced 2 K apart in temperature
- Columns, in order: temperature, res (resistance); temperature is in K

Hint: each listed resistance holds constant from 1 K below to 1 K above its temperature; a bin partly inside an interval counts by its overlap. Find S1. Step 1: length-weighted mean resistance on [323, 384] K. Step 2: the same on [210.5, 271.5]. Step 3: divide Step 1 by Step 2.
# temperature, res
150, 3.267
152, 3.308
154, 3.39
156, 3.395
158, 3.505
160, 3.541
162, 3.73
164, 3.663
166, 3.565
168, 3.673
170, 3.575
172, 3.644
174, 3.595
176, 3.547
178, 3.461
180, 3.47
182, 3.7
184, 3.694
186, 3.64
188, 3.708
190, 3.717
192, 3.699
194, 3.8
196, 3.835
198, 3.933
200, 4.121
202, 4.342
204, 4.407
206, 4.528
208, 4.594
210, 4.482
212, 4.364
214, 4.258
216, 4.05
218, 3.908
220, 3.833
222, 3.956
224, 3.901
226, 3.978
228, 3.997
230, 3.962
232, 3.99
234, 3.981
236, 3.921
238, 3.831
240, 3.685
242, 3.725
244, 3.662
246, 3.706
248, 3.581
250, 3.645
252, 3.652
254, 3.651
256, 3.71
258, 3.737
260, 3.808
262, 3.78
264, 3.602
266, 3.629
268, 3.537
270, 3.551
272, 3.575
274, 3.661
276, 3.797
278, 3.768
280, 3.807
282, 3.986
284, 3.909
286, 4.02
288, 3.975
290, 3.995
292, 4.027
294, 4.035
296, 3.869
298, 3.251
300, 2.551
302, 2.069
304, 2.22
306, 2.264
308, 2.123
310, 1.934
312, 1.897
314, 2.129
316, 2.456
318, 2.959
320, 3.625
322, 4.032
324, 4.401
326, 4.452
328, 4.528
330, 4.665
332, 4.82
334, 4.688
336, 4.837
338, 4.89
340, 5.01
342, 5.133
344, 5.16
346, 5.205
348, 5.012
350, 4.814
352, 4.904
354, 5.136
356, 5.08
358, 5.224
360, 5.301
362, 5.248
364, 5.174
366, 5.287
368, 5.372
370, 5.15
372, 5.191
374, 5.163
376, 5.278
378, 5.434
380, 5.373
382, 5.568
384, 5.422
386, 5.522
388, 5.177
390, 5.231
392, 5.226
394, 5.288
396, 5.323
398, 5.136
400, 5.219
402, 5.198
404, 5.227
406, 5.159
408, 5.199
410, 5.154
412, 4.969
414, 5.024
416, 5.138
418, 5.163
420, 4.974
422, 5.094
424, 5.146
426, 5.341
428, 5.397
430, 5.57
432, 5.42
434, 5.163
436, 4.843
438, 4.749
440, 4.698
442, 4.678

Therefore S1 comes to 1.32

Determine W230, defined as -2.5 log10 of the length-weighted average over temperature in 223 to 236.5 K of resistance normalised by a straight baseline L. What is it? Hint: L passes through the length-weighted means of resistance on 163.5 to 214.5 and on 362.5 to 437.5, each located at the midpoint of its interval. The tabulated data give 0.05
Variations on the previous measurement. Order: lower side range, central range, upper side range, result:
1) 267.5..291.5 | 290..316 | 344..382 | 0.45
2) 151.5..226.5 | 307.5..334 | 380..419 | 0.34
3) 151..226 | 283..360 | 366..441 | 0.19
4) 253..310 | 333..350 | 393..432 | -0.17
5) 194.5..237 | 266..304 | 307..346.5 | 0.12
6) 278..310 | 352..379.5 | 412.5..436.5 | -0.20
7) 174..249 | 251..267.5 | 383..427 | 0.15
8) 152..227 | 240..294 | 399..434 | 0.15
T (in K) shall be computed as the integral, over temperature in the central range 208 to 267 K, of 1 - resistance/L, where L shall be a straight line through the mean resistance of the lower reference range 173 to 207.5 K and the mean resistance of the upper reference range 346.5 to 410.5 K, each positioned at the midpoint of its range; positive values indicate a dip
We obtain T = 4.3 K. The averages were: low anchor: 3.85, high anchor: 5.23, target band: 3.87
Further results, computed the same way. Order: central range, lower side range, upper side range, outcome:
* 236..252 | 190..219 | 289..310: -0.2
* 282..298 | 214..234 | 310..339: -0.3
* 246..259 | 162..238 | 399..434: 1.7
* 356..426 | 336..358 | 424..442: -2.1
